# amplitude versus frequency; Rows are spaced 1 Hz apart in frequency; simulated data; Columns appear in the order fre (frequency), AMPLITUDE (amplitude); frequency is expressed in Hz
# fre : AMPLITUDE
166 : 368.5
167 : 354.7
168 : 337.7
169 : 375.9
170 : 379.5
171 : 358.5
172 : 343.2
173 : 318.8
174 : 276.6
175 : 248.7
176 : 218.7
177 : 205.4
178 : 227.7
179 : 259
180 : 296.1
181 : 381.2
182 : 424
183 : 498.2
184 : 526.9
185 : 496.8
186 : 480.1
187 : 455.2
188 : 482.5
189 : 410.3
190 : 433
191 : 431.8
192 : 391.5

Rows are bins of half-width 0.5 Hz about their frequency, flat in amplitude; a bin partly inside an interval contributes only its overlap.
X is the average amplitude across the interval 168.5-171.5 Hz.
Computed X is 371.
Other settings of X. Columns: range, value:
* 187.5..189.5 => 446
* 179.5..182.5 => 367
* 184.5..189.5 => 465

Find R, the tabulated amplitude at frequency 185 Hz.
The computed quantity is 496.8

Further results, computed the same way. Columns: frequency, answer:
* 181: 381.2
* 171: 358.5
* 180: 296.1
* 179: 259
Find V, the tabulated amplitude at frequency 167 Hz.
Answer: 354.7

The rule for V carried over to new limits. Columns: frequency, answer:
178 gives 227.7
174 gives 276.6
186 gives 480.1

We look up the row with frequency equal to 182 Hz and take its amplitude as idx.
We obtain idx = 424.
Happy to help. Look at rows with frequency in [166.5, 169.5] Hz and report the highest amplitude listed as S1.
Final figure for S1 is 375.9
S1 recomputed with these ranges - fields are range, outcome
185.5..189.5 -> 482.5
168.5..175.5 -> 379.5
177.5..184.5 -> 526.9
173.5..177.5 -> 276.6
